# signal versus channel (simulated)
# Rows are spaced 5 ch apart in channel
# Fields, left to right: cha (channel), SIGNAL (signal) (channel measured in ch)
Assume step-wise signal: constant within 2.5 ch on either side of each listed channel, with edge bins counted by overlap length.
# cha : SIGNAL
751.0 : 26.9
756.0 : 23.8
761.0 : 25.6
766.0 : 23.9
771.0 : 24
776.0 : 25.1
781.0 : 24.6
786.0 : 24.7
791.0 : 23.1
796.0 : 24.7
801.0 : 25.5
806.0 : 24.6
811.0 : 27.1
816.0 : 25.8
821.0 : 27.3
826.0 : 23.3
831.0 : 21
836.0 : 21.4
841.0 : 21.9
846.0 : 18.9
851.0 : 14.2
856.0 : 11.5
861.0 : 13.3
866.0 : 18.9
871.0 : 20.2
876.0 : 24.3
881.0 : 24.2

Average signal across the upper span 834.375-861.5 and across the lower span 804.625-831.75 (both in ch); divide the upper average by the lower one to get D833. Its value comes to 0.7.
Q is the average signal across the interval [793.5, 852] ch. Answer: 23.2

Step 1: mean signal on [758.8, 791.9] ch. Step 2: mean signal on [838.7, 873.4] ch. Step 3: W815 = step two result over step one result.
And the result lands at 0.7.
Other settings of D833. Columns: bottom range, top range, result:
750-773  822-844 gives 0.90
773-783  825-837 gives 0.88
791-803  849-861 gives 0.52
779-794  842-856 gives 0.67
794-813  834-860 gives 0.68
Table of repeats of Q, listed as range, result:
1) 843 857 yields 15.5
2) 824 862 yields 18.3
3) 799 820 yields 25.9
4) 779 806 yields 24.5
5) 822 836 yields 22.6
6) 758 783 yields 24.6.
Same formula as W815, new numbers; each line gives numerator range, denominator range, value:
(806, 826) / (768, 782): 1.06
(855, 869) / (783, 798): 0.62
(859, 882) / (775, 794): 0.82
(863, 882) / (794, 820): 0.84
